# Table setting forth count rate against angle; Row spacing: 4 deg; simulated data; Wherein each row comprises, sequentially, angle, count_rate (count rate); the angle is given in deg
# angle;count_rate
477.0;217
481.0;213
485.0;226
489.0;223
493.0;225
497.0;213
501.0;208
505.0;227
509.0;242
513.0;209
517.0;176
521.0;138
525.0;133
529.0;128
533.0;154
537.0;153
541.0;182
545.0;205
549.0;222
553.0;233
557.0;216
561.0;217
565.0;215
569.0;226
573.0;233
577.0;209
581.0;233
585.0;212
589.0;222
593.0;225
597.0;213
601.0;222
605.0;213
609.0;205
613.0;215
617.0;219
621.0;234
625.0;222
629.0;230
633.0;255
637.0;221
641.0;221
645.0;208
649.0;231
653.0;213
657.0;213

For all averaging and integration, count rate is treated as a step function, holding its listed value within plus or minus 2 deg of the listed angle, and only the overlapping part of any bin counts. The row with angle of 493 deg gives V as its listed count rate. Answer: 225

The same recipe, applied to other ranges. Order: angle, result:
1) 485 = 226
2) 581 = 233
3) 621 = 234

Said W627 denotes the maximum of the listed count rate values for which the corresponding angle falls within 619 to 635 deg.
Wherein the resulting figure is 255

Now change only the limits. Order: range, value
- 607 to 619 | 219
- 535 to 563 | 233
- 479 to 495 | 226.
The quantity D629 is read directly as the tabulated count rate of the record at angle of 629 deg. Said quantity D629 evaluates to 230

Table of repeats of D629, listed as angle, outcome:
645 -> 208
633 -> 255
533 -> 154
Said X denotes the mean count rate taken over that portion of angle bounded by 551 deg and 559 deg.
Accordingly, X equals 224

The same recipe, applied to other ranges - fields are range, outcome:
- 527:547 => 164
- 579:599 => 221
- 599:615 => 214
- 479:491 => 221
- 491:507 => 218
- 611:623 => 223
